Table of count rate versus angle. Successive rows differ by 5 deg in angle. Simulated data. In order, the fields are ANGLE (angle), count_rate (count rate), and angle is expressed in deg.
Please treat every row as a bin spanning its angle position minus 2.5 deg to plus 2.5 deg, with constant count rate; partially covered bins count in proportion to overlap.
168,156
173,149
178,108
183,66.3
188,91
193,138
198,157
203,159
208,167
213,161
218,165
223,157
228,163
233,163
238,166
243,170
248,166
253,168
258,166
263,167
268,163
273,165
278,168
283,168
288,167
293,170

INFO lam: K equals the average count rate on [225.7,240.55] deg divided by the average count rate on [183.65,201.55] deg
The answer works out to 1.32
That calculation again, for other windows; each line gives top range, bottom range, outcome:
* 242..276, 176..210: 1.32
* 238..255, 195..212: 1.05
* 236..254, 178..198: 1.57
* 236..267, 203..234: 1.03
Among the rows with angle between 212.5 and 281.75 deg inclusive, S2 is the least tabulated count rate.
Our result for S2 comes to 157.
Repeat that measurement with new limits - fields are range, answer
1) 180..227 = 66.3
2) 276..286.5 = 168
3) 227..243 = 163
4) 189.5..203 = 138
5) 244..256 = 166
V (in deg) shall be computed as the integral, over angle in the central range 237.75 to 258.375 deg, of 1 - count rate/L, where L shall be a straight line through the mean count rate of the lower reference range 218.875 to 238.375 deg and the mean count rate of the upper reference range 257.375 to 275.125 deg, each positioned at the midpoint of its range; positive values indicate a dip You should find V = -0.48 deg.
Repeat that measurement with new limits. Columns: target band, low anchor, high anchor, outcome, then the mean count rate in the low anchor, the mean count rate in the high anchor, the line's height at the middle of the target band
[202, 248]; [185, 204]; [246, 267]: -4.55 deg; 133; 166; 149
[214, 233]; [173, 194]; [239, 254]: -2.31 deg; 104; 168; 144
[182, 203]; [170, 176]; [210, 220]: 4.46 deg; 146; 163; 154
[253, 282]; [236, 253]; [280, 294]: 0.30 deg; 167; 168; 168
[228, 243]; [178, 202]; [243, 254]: -0.89 deg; 115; 168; 156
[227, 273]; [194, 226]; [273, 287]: -0.46 deg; 160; 167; 164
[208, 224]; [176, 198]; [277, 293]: -4.79 deg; 107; 168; 125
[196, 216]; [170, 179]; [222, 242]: -1.53 deg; 133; 163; 150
